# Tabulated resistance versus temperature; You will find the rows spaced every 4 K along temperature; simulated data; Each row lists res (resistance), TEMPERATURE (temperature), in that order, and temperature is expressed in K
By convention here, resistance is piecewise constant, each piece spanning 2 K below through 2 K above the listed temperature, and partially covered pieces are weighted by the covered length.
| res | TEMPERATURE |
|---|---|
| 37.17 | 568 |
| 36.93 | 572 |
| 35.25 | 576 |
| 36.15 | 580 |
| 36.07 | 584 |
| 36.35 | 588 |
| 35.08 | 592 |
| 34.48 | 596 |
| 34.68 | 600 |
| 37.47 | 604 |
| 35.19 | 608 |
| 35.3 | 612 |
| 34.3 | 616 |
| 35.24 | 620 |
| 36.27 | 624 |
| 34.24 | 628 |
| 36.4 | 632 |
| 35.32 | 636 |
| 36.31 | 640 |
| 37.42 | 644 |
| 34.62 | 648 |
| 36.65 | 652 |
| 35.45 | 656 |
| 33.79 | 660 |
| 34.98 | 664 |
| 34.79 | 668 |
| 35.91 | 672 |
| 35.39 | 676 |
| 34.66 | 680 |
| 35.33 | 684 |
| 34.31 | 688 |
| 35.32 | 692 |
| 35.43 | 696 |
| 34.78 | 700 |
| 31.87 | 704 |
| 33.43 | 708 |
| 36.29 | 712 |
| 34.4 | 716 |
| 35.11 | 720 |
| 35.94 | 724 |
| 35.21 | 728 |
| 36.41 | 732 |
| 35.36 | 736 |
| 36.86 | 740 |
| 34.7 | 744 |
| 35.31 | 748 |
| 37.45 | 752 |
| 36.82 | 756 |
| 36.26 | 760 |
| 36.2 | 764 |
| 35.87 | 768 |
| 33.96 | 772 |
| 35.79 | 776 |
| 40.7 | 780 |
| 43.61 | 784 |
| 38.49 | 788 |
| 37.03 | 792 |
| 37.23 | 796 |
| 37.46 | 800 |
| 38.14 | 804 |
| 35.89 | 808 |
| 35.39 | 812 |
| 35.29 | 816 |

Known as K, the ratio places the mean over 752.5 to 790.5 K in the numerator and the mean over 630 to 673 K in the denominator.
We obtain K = 1.05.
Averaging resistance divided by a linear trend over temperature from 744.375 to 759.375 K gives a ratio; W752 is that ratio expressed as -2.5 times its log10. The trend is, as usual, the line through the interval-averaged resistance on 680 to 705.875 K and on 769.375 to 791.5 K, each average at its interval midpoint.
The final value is 0.02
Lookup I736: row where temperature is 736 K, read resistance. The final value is 35.36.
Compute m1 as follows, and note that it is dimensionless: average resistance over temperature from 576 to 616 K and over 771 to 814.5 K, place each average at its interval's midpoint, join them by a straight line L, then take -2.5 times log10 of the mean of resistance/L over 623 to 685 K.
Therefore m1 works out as 0.02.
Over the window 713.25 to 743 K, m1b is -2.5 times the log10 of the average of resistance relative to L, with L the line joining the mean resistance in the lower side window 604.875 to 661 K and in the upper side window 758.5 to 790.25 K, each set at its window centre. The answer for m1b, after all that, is 0.040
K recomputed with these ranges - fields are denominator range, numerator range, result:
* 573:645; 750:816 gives 1.04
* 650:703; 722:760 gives 1.03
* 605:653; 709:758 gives 1.00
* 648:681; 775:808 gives 1.09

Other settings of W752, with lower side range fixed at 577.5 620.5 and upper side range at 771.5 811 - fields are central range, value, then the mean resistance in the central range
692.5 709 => 0.084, 34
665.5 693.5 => 0.043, 35.1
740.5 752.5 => 0.048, 35.7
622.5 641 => 0.007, 35.7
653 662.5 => 0.042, 34.9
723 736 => 0.041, 35.8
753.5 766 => 0.031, 36.5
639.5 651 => -0.002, 36.1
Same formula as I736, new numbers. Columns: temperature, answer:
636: 35.32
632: 36.4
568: 37.17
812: 35.39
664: 34.98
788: 38.49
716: 34.4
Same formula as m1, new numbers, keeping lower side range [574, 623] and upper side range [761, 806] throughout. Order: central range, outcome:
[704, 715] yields 0.077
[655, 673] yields 0.041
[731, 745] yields 0.037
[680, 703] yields 0.052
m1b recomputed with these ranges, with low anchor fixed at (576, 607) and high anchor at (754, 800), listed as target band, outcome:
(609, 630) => 0.03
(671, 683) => 0.04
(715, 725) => 0.05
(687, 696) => 0.05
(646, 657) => 0.02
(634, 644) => 0.00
